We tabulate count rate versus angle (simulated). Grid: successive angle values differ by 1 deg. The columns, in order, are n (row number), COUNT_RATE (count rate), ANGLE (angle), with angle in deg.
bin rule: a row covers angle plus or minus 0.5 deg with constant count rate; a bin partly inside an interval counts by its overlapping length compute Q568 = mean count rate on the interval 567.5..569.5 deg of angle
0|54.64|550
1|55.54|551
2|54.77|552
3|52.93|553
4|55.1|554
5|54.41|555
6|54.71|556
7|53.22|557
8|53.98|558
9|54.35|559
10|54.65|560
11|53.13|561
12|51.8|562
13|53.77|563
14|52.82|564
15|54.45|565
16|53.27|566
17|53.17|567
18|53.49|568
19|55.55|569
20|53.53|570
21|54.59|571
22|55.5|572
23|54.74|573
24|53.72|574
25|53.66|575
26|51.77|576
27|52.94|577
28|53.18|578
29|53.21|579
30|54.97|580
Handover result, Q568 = 54.5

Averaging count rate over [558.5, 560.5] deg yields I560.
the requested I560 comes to 54.5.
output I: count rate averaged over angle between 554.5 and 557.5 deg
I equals 54.1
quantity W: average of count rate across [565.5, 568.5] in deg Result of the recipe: 53.3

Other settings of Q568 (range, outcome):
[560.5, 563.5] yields 52.9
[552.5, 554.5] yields 54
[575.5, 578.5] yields 52.6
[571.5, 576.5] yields 53.9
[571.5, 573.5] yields 55.1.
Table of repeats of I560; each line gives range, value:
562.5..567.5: 53.5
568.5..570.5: 54.5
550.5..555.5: 54.5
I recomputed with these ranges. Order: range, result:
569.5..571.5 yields 54.1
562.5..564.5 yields 53.3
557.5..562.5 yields 53.6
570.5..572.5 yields 55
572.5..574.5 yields 54.2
